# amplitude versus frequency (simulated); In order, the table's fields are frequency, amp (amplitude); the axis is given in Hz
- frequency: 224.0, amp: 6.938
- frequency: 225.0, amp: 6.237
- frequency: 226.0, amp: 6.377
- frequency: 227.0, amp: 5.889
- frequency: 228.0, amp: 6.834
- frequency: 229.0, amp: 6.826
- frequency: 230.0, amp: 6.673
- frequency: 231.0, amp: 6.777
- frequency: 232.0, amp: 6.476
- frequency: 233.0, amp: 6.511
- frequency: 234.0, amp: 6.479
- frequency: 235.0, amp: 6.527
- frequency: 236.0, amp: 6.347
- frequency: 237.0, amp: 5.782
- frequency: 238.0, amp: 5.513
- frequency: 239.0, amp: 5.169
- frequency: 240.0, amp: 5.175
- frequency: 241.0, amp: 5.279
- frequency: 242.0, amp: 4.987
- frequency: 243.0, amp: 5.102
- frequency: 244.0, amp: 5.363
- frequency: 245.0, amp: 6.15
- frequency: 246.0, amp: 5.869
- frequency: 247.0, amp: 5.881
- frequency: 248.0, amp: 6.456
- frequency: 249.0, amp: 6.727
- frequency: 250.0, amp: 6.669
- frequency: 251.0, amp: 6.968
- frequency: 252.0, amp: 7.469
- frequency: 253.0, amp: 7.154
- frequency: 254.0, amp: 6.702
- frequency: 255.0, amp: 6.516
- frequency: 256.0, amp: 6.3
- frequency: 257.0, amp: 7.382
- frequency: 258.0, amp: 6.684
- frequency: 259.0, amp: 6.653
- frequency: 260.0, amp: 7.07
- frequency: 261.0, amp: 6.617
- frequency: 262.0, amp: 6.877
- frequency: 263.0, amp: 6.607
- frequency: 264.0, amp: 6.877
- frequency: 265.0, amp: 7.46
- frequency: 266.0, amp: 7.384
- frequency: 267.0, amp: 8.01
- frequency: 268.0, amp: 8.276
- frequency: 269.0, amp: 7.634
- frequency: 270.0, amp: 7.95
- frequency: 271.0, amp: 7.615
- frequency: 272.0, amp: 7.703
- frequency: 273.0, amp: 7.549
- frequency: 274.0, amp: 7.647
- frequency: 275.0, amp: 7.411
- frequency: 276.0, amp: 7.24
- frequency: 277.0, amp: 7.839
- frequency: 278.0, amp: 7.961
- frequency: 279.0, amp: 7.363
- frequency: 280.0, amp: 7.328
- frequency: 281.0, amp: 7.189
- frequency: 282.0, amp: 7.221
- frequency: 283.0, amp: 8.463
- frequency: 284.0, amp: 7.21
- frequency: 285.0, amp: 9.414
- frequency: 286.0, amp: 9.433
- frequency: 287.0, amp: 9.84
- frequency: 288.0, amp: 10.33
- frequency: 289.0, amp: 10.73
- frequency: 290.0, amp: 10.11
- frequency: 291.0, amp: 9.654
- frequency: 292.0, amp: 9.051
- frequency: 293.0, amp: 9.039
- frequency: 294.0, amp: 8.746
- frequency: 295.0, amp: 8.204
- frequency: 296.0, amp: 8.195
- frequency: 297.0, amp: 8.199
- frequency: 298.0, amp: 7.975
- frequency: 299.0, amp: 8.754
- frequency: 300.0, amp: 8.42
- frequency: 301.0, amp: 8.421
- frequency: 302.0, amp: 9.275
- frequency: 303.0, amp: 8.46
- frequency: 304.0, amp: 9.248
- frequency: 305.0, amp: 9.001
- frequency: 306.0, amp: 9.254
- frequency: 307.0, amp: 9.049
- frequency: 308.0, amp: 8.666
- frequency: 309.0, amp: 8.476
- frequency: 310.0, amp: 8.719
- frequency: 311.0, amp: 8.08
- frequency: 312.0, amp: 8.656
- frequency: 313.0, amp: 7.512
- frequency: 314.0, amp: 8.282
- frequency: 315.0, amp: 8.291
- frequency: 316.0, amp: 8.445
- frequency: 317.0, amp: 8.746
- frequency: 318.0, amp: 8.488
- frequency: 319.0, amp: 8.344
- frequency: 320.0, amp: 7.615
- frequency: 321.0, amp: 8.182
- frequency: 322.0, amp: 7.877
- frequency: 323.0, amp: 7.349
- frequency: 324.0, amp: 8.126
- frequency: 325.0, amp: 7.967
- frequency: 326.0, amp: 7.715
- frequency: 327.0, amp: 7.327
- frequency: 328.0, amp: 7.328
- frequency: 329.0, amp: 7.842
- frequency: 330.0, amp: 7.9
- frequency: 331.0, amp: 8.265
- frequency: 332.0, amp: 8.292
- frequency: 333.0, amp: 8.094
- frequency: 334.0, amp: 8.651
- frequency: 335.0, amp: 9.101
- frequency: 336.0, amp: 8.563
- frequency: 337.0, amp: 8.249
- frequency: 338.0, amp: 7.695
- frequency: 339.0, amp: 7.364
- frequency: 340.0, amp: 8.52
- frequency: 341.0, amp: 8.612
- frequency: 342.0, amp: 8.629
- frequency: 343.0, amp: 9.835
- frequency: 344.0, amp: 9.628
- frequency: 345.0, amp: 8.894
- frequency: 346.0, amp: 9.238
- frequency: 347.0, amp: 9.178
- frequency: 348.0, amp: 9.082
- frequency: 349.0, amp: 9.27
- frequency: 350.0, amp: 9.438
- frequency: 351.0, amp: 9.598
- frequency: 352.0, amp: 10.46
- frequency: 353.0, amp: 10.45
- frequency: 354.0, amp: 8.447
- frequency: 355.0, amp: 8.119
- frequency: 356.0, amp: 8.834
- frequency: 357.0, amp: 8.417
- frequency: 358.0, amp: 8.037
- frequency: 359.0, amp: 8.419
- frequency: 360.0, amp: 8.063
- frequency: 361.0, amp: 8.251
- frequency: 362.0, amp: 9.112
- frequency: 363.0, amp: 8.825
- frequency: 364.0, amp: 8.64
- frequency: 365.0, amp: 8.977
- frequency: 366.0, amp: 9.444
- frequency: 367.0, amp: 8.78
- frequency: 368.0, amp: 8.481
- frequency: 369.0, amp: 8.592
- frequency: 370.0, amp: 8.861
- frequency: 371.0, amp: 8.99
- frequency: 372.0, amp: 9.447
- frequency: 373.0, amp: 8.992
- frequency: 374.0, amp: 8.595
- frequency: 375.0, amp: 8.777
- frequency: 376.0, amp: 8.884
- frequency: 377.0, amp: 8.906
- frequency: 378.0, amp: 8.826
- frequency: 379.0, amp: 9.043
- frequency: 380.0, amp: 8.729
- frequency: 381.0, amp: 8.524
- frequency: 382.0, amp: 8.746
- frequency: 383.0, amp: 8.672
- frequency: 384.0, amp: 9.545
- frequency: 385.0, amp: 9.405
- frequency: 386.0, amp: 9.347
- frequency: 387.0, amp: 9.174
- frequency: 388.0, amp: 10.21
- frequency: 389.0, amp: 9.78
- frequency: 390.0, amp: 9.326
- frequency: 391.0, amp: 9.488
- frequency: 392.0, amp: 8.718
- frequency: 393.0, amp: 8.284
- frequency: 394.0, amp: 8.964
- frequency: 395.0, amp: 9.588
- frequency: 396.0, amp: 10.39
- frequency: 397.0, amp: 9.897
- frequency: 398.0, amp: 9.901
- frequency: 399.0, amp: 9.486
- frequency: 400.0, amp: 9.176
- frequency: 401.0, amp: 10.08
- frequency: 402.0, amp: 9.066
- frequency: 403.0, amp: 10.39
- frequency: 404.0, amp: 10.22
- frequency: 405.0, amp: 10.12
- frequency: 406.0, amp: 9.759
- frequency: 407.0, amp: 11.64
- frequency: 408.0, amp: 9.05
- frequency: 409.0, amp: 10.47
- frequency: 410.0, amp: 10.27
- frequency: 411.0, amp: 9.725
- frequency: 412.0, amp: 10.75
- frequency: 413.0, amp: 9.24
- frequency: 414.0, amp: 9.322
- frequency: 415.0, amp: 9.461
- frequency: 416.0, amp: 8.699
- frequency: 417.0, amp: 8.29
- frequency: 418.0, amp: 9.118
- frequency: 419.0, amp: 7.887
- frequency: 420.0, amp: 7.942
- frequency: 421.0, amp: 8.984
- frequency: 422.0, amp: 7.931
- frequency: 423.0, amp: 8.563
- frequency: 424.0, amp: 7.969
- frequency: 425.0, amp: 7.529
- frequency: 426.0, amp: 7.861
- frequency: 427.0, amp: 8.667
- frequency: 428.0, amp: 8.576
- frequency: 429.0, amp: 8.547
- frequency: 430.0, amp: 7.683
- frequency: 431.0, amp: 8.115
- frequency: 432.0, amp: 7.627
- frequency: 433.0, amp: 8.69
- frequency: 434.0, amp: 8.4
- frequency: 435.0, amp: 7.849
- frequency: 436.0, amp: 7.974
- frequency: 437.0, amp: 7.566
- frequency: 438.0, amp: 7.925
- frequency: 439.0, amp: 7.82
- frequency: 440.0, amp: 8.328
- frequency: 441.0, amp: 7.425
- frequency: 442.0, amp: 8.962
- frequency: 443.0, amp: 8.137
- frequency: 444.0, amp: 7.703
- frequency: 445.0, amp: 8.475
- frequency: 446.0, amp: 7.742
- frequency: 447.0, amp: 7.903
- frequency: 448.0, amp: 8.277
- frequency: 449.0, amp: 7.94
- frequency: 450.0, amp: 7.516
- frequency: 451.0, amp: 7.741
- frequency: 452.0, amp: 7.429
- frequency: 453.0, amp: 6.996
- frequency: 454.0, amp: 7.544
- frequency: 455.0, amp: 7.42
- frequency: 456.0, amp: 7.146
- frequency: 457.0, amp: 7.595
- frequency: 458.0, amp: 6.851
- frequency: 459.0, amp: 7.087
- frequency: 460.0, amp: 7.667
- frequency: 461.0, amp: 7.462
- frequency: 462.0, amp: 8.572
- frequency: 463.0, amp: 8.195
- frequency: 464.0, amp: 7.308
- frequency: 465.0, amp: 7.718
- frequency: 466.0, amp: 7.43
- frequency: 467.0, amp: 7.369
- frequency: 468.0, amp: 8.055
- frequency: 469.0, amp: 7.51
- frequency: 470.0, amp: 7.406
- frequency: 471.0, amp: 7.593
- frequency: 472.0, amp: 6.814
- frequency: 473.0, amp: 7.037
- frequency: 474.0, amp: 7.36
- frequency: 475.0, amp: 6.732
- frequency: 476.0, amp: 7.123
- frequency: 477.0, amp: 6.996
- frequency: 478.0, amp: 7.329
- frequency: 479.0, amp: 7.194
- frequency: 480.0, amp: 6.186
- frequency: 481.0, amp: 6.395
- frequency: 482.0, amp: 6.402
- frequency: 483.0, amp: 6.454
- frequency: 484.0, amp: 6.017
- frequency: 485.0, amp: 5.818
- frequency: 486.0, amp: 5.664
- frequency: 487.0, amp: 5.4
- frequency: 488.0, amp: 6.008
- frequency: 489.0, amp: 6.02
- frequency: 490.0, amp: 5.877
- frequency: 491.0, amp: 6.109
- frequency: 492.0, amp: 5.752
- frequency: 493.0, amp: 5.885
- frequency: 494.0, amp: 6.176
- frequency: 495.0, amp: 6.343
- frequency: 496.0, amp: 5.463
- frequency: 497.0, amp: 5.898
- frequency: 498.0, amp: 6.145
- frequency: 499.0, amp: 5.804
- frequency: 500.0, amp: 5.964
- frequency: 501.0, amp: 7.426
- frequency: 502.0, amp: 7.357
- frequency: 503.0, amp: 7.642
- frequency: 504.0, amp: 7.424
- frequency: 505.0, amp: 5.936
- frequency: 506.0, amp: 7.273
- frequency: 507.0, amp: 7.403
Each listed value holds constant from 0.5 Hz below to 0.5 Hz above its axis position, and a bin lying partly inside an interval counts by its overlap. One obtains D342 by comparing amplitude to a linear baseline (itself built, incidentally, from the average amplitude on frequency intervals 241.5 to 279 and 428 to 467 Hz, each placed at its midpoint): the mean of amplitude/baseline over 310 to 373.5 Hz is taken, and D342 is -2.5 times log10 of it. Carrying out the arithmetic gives -0.17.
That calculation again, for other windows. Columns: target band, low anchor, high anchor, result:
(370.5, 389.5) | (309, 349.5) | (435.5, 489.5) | -0.14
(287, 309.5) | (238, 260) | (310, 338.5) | -0.20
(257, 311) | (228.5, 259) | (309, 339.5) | -0.14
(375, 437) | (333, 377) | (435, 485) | -0.11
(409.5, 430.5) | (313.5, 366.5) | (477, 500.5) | -0.20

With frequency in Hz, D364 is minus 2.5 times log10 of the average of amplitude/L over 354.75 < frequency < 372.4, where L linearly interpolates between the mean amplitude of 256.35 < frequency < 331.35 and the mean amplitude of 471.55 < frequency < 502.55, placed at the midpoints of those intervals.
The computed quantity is -0.16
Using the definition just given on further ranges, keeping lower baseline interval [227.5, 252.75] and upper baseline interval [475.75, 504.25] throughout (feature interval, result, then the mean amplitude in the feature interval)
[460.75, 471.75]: -0.211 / 7.68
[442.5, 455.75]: -0.222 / 7.74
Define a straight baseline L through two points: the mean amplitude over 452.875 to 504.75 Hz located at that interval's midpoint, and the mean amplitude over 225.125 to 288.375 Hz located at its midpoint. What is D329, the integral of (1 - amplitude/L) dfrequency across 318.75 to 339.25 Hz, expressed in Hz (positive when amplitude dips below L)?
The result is -3.2 Hz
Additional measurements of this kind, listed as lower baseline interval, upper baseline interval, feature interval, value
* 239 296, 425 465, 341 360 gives -3.59 Hz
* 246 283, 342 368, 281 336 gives -3.21 Hz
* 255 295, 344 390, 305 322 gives -0.10 Hz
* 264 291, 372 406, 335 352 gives -0.12 Hz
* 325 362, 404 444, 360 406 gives -2.85 Hz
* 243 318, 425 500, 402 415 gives -4.53 Hz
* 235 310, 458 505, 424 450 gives -4.19 Hz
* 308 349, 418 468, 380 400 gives -3.01 Hz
